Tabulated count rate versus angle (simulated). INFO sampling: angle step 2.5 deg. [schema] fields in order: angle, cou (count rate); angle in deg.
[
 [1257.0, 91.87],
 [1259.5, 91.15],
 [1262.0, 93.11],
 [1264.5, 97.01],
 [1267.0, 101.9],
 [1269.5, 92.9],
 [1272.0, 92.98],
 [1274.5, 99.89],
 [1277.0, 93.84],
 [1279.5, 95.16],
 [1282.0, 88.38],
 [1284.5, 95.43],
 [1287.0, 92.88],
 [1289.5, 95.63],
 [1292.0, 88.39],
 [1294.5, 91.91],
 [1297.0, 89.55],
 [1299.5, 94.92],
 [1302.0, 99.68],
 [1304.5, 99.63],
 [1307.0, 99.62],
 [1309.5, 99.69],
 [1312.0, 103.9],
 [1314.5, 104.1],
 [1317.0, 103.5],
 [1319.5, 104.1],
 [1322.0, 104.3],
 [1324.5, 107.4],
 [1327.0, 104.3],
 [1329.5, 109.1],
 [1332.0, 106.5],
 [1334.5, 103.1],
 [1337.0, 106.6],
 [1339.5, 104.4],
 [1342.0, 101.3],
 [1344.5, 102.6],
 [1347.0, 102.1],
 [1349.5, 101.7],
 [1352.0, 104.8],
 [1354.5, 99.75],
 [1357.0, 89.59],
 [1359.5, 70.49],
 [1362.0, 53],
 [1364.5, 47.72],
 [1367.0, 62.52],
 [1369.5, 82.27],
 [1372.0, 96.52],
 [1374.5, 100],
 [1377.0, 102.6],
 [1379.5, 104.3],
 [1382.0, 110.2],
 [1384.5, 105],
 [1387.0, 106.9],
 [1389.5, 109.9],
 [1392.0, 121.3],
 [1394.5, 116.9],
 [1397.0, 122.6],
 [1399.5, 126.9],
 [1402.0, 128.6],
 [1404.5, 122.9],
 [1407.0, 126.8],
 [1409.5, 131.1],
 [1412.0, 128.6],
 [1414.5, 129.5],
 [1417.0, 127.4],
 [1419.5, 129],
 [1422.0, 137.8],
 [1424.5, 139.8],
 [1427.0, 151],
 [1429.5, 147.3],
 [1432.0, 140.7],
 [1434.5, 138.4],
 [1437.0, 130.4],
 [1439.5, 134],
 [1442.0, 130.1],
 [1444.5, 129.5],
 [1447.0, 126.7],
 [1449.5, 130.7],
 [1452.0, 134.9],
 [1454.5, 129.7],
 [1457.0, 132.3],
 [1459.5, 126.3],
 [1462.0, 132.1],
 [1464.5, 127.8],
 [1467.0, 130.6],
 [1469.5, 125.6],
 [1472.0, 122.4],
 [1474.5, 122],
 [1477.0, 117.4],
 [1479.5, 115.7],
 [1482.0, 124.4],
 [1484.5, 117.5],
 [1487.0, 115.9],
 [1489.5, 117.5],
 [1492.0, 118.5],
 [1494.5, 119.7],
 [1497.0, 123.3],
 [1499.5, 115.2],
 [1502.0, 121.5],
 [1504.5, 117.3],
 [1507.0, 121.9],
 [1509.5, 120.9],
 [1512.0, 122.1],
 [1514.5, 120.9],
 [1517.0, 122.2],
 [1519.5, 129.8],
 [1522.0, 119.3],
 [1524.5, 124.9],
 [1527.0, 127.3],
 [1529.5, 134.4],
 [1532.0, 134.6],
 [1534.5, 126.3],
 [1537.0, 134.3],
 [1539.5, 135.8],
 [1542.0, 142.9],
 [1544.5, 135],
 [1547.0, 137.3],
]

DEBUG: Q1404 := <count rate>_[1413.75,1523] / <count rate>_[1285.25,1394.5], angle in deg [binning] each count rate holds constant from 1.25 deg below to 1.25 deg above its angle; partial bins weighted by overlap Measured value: 1.3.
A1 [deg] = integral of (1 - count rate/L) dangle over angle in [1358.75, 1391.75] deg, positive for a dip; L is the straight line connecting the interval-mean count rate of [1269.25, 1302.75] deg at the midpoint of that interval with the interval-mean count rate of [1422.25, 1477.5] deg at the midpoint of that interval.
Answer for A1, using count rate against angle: 7.2 deg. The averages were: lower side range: 93.6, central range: 89.8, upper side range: 132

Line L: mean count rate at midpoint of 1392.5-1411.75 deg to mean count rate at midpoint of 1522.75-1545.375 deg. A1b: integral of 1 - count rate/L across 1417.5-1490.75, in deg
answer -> -0.90 deg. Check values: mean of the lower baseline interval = 125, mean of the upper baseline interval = 132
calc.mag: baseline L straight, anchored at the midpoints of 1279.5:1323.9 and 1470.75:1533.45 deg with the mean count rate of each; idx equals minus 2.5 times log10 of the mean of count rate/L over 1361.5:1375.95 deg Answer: 0.37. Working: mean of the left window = 97.5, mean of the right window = 122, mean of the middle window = 75.1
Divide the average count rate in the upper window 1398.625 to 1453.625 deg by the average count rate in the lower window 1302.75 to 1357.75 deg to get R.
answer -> 1.29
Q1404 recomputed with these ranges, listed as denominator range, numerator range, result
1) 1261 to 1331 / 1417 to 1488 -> 1.33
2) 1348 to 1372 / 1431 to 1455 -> 1.65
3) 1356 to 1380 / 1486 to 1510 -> 1.49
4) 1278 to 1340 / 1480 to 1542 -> 1.24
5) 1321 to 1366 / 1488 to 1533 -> 1.29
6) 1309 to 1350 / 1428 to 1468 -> 1.27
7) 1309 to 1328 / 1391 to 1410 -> 1.20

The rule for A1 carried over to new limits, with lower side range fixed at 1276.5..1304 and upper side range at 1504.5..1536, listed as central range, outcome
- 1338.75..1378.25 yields 5.4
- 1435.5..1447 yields -1.7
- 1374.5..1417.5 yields -4.0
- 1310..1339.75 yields -2.1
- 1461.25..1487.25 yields -0.9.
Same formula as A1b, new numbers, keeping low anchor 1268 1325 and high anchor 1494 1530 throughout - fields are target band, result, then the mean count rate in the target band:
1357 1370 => 5.0 deg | 64.6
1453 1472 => -2.0 deg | 129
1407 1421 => -2.3 deg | 129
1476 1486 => 0.0 deg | 119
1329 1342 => -0.5 deg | 105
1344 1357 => 0.3 deg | 101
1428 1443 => -3.1 deg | 137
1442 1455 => -1.7 deg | 130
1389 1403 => -1.6 deg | 121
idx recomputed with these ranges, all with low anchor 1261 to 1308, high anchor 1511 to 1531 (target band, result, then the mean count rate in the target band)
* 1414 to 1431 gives -0.22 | 138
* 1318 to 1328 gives -0.06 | 105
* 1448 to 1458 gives -0.13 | 132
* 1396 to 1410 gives -0.15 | 126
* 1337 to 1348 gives -0.01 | 103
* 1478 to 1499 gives 0.02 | 119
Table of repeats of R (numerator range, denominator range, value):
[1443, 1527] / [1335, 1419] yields 1.18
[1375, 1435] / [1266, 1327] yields 1.28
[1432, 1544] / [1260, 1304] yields 1.34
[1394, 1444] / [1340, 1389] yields 1.43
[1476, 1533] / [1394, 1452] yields 0.92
